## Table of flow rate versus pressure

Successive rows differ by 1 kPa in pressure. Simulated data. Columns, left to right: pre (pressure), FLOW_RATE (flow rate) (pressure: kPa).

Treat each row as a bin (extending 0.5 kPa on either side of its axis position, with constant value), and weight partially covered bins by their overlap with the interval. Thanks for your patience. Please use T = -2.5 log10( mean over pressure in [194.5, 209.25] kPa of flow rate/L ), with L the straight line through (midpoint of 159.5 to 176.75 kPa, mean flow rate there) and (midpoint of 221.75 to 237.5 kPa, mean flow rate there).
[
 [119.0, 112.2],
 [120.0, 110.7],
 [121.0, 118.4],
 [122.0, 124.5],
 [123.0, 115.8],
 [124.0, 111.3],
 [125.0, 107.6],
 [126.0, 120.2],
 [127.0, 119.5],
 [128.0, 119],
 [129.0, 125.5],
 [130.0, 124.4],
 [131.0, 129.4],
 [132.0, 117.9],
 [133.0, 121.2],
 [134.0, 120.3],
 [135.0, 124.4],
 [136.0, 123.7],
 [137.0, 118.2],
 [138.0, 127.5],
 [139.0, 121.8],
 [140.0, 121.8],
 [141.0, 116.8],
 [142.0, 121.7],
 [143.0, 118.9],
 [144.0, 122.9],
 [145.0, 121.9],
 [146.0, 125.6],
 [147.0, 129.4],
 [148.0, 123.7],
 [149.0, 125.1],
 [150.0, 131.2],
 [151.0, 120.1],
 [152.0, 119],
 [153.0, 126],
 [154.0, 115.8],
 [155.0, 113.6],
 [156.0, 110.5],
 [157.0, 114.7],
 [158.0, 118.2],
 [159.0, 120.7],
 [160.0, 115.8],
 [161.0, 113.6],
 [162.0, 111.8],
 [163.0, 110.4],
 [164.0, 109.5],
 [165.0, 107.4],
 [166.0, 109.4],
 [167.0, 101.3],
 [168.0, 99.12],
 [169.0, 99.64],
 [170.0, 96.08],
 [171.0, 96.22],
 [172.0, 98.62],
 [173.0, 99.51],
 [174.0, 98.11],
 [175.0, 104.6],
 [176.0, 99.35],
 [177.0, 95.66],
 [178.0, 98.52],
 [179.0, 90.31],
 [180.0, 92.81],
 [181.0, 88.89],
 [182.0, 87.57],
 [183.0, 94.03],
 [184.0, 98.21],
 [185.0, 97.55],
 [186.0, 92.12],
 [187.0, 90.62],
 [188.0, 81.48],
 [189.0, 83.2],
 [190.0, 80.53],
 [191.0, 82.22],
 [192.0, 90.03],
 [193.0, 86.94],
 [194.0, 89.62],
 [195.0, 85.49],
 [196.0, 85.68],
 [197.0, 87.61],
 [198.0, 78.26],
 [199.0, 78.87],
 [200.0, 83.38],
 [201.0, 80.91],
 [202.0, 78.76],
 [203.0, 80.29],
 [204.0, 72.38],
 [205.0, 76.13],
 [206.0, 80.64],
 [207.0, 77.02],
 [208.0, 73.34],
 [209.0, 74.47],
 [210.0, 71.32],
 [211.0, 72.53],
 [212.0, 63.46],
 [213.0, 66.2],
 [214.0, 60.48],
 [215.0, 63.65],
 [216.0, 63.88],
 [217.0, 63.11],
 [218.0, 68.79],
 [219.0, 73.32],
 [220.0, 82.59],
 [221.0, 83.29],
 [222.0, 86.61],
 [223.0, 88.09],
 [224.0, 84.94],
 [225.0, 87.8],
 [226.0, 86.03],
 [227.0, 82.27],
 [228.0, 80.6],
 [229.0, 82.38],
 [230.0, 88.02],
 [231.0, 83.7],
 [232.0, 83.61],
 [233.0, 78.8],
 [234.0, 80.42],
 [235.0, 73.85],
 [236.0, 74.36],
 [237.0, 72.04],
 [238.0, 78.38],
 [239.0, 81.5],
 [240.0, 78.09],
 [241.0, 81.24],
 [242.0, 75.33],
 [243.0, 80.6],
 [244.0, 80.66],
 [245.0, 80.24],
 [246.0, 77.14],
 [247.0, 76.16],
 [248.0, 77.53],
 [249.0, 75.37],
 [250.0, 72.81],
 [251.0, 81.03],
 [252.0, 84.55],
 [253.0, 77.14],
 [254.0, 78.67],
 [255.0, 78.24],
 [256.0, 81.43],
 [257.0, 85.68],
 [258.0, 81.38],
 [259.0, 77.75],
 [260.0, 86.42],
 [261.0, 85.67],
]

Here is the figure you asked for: 0.16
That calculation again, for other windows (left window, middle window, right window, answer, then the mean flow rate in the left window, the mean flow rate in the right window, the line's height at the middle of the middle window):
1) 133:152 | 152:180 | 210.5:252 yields 0.05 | 123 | 77.4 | 111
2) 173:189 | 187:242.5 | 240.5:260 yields 0.10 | 93.8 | 79.3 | 86.7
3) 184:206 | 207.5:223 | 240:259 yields 0.15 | 84.2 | 79.1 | 82.3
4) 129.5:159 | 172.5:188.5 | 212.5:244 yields 0.09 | 122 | 77.9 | 103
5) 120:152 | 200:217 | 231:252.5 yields 0.26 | 121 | 78.4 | 91.9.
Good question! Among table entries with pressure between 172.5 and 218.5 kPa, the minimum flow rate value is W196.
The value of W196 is 60.48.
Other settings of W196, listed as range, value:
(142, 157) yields 110.5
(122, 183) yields 87.57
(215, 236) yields 63.11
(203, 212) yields 63.46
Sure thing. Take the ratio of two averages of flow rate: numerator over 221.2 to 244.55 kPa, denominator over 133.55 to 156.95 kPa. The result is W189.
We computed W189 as 0.7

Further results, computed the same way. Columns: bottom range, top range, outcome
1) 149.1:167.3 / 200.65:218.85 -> 0.62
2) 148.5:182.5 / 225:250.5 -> 0.74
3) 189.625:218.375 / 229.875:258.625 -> 1.04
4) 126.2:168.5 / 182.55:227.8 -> 0.67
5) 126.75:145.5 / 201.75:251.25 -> 0.63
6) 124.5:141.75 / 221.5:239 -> 0.68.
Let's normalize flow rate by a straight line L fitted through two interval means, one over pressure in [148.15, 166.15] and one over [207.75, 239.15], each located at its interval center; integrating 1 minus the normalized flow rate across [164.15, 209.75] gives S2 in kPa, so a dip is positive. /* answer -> 4.30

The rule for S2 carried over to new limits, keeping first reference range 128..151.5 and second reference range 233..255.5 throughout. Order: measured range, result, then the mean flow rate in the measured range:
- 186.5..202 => 2.4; 84.1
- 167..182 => 1.6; 96.8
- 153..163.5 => 0.0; 115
